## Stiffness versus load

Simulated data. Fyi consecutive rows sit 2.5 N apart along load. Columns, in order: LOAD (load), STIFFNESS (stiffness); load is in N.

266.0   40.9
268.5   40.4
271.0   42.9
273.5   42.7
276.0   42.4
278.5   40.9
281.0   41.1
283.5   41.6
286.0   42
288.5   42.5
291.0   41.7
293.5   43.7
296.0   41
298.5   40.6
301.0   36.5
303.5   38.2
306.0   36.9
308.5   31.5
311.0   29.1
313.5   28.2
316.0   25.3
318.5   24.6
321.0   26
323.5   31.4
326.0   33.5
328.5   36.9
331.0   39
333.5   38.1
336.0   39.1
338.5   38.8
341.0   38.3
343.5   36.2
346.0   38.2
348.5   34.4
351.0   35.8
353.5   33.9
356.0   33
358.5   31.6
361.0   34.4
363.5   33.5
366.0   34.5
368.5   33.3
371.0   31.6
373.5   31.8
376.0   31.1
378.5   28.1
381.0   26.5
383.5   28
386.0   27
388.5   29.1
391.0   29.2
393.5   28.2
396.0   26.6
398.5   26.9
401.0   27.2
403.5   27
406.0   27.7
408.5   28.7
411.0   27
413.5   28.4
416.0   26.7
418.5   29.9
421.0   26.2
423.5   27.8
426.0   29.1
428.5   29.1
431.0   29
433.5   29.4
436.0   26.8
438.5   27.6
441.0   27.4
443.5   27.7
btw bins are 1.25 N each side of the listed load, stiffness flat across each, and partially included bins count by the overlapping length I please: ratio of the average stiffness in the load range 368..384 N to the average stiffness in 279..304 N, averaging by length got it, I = 0.73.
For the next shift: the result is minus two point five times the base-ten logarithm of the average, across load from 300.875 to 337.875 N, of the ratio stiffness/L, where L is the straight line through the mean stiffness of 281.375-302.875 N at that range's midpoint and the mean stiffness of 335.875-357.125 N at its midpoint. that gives 0.173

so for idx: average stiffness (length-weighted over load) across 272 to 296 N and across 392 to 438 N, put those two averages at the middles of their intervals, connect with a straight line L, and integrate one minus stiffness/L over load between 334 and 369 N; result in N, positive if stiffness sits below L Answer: -0.7 N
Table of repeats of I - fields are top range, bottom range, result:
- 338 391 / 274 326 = 0.90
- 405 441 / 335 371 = 0.80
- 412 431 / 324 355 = 0.77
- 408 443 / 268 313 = 0.71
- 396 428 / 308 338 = 0.86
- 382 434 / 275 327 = 0.77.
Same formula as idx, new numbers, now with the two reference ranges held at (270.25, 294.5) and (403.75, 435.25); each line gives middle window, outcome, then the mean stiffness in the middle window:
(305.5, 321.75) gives 4.4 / 28.5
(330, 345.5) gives -0.7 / 38.2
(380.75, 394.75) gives 1.5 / 28.1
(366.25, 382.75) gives 1.1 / 30.6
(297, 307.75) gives 0.6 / 37.8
